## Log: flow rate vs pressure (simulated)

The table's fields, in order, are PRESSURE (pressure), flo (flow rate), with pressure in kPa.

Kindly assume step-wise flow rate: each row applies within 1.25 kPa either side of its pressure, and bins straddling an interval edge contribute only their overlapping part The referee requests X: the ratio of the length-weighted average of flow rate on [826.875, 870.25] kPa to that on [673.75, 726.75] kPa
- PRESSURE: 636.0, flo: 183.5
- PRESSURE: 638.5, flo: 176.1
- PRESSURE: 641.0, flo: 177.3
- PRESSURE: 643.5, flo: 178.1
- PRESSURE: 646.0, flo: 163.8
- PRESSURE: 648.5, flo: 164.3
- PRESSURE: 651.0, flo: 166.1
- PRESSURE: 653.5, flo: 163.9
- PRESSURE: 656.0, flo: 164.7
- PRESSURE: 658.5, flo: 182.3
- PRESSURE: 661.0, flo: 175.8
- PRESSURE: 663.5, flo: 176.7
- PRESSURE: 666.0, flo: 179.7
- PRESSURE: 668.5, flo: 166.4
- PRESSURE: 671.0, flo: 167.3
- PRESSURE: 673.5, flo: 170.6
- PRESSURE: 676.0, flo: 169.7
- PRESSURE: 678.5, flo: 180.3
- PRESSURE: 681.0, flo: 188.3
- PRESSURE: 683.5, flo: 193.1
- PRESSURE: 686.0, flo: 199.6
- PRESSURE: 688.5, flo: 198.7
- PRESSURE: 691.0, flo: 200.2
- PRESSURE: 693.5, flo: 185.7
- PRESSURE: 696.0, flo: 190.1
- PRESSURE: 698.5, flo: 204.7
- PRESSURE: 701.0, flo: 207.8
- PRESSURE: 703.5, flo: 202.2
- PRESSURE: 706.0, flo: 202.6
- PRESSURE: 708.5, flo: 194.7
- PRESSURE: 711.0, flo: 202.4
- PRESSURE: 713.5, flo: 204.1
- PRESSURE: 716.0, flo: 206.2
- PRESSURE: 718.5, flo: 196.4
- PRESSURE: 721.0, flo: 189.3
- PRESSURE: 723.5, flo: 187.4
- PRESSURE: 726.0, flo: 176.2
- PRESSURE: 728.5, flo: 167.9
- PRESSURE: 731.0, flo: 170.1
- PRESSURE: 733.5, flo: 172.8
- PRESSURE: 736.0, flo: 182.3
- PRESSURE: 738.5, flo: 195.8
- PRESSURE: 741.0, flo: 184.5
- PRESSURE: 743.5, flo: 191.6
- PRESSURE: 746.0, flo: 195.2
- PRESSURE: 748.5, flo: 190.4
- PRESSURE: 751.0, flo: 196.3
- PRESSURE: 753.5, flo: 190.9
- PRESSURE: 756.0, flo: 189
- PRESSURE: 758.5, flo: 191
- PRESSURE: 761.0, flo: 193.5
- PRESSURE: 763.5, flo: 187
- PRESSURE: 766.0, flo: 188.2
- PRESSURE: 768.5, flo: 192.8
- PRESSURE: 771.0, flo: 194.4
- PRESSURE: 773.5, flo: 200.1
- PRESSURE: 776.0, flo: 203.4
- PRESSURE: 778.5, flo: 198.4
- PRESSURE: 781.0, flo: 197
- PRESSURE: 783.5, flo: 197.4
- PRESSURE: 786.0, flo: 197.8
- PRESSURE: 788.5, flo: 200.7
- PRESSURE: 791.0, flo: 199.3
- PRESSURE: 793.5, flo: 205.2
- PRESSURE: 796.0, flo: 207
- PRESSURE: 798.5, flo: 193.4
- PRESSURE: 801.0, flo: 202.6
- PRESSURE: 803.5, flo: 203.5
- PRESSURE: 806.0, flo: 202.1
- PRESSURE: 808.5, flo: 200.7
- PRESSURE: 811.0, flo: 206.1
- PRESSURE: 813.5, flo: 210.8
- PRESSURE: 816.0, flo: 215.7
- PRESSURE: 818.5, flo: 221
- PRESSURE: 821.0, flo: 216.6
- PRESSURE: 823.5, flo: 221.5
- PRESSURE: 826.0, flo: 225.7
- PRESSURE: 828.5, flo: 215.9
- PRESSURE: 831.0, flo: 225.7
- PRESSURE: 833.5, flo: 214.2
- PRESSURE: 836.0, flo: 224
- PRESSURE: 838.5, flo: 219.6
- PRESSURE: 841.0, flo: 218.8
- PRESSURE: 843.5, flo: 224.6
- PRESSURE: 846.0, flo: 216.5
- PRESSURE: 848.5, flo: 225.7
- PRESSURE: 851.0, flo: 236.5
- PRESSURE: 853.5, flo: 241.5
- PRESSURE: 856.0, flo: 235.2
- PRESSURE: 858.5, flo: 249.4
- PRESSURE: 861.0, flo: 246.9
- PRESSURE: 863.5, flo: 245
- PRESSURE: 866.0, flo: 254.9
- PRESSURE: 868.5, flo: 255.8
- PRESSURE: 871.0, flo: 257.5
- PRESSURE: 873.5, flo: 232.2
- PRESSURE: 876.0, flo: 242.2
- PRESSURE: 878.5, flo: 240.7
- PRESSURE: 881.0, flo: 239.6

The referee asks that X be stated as 1.2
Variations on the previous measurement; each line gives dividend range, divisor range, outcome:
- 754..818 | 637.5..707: 1.10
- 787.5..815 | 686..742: 1.06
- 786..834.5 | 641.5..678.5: 1.22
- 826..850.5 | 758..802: 1.12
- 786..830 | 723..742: 1.16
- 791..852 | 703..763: 1.13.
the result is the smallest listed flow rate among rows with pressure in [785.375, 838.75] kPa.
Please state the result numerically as 193.4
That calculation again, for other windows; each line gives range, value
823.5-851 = 214.2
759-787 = 187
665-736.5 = 166.4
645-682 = 163.8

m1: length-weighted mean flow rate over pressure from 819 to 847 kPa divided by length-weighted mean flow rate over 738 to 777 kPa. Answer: 1.1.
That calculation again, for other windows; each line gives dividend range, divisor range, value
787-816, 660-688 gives 1.13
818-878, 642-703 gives 1.28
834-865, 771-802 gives 1.16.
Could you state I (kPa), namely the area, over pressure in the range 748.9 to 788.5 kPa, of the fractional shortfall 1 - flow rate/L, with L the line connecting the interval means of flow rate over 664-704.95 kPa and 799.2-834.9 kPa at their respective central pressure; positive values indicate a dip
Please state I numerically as 1.8 kPa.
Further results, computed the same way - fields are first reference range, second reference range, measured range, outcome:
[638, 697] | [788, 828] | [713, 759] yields 1.19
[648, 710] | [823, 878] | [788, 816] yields 2.04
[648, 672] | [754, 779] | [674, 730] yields -4.00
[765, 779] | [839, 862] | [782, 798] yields 0.29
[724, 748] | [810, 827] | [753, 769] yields 0.21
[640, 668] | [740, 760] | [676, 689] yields -0.87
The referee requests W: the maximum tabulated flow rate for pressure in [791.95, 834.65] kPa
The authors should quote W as 225.7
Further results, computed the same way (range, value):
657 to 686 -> 199.6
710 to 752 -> 206.2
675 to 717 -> 207.8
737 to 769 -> 196.3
